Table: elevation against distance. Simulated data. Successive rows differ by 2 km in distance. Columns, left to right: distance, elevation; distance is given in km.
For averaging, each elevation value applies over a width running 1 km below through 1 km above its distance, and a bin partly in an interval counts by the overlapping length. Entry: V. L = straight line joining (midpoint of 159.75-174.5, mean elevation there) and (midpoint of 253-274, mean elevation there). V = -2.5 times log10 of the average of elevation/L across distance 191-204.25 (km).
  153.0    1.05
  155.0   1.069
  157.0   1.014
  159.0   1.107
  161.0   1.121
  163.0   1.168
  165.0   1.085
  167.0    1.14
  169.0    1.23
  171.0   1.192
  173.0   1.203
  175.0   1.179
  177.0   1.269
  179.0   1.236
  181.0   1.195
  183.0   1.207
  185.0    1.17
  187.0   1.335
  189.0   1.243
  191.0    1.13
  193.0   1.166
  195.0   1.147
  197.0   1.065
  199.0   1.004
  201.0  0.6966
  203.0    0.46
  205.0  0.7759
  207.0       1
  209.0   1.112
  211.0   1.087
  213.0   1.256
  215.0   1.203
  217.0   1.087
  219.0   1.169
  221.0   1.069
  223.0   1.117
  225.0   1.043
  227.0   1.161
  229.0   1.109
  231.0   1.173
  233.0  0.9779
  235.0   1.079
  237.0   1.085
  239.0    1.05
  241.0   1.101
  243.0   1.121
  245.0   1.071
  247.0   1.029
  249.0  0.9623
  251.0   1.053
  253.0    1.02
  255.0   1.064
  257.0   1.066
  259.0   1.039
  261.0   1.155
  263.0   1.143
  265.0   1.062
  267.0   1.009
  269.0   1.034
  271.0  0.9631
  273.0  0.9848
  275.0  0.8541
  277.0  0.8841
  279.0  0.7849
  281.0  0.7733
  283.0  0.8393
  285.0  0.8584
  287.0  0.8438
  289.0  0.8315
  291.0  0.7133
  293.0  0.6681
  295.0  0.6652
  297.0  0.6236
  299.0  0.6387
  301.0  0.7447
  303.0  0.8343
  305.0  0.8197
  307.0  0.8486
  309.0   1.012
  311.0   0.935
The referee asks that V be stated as 0.203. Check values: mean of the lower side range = 1.16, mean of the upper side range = 1.05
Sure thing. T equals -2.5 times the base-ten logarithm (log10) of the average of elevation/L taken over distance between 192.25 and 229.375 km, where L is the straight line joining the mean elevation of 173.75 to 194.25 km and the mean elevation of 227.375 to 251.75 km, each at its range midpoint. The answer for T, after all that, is 0.10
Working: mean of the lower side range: 1.21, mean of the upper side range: 1.07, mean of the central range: 1.04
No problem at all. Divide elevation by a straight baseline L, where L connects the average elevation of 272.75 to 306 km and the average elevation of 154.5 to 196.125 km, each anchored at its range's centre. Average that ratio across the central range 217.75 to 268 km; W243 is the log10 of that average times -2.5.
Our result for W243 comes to -0.149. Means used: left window 1.17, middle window 1.08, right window 0.782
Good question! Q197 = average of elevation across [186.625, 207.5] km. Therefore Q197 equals 0.992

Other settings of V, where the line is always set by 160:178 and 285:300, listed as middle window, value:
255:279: -0.23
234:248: -0.18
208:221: -0.14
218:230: -0.14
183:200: -0.06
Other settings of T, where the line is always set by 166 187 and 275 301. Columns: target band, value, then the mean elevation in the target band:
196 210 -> 0.25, 0.873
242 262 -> -0.17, 1.06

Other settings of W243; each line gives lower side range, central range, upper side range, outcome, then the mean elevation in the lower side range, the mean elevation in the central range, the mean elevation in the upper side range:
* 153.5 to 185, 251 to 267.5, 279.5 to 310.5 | -0.20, 1.16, 1.07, 0.784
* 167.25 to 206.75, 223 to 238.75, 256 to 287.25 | -0.06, 1.1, 1.09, 0.959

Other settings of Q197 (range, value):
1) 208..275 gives 1.08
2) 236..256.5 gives 1.06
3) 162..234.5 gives 1.11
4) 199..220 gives 0.986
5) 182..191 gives 1.23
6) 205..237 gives 1.1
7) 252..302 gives 0.891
